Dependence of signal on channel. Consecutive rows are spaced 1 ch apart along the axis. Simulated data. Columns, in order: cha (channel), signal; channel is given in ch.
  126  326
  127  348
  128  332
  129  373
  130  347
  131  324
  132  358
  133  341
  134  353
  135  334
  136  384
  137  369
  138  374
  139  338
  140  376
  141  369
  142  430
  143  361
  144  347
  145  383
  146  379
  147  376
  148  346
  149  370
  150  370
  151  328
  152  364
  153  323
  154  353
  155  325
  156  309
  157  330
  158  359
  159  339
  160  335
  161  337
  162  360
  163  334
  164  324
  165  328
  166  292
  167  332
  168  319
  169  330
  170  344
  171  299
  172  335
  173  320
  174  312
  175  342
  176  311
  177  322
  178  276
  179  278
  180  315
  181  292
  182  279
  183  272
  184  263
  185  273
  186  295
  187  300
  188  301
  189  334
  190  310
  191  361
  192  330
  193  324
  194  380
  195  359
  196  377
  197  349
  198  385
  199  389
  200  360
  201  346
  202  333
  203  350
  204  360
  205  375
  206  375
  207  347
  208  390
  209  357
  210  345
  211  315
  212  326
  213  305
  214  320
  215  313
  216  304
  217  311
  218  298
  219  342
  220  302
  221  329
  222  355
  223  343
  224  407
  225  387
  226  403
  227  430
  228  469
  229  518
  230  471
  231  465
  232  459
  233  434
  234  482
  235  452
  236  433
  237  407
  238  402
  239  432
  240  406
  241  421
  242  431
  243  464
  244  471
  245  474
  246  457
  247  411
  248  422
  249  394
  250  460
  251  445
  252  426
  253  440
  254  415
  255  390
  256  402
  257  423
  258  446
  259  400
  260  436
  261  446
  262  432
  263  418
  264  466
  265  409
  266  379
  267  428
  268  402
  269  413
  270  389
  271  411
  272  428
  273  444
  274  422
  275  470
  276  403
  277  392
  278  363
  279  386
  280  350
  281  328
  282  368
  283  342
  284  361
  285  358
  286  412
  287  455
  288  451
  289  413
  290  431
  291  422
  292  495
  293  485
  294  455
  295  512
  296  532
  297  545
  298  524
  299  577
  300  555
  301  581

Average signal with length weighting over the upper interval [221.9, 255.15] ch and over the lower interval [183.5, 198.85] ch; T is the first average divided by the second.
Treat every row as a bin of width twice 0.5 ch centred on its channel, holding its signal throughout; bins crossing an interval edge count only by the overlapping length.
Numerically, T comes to 1.31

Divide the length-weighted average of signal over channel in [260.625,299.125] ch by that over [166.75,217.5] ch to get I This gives 1.30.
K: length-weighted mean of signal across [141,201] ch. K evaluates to 334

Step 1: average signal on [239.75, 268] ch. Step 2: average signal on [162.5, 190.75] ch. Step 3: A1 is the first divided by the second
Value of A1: 1.4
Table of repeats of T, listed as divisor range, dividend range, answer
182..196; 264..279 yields 1.30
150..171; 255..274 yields 1.26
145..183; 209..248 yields 1.21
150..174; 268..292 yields 1.21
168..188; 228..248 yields 1.47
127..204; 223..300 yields 1.28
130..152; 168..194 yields 0.86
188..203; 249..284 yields 1.17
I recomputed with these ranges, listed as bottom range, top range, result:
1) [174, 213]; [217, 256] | 1.26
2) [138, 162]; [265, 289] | 1.12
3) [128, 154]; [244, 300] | 1.19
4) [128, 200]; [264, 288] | 1.18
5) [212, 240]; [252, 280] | 1.06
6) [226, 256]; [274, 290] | 0.89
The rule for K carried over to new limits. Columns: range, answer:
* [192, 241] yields 377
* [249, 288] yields 410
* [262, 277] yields 420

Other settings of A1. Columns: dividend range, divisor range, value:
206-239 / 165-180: 1.21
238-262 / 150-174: 1.30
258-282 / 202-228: 1.17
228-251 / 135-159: 1.24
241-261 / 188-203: 1.23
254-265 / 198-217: 1.23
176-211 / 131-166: 0.94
